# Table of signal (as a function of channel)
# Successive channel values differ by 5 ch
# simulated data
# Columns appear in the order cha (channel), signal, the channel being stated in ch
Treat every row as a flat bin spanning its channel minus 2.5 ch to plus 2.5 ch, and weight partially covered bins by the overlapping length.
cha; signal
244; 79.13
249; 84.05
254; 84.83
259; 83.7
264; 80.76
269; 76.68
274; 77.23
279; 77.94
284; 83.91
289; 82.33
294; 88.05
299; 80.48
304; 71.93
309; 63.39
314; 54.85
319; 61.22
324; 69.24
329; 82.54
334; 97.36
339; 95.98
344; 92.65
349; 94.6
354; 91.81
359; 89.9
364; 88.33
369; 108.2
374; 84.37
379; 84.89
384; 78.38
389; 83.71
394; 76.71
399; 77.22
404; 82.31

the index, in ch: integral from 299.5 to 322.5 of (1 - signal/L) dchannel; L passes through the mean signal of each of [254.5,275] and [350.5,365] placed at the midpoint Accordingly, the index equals 5.6 ch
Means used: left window 80.3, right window 90.5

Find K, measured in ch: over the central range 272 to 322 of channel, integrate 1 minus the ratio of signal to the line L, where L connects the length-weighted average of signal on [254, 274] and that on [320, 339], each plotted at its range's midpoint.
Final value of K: 4.7 ch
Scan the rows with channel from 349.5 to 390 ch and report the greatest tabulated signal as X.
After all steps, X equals 108.2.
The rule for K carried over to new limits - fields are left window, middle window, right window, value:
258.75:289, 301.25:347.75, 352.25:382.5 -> 4.9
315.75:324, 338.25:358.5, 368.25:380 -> -4.1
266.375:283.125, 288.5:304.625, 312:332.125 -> -1.8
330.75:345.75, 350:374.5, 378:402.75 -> -1.5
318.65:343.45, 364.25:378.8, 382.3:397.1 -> -2.2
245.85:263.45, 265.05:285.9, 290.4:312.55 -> 0.3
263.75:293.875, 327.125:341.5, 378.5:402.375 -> -2.2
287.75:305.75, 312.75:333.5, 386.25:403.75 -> 2.6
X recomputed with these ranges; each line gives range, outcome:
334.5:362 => 95.98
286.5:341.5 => 97.36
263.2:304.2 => 88.05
